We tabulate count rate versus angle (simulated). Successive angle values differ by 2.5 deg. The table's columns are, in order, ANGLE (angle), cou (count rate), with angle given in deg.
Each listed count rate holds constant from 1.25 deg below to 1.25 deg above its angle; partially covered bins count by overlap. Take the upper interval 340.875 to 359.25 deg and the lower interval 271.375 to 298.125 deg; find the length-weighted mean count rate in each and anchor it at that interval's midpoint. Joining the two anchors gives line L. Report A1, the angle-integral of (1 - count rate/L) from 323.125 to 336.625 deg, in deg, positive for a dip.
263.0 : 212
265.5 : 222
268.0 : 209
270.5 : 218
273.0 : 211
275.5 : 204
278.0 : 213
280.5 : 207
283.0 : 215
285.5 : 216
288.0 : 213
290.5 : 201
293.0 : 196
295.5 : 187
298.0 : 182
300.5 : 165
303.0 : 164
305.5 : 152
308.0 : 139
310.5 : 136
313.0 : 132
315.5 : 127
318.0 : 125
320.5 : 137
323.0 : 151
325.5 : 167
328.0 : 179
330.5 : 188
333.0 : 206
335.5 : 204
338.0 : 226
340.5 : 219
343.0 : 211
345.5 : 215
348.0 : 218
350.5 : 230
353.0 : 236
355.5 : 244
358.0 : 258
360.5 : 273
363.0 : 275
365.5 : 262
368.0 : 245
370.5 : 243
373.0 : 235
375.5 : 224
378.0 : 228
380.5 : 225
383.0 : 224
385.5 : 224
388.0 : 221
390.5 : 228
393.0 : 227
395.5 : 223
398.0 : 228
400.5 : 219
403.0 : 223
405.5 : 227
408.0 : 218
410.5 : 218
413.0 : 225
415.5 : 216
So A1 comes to 2.2 deg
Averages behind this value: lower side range 205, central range 186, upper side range 230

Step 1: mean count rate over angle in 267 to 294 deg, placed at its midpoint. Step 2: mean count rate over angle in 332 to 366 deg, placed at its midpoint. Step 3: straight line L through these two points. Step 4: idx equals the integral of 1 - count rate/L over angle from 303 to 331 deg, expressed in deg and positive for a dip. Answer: 9.4 deg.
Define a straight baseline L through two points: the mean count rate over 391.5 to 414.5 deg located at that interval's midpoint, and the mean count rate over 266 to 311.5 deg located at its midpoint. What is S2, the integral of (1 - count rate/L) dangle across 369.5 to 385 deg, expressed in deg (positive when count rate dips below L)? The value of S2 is -1.0 deg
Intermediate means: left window 191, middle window 229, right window 223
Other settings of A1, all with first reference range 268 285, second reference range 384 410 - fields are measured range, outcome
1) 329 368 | -2.2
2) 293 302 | 1.4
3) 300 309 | 2.5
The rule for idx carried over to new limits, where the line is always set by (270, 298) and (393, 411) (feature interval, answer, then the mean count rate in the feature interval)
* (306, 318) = 4.4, 134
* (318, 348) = 3.3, 190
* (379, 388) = -0.2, 224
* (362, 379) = -2.0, 244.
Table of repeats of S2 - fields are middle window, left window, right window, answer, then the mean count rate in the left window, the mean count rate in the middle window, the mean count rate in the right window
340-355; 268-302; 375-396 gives -0.4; 202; 223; 225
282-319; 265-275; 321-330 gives 3.6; 214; 170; 165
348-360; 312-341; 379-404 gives -3.0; 171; 241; 224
